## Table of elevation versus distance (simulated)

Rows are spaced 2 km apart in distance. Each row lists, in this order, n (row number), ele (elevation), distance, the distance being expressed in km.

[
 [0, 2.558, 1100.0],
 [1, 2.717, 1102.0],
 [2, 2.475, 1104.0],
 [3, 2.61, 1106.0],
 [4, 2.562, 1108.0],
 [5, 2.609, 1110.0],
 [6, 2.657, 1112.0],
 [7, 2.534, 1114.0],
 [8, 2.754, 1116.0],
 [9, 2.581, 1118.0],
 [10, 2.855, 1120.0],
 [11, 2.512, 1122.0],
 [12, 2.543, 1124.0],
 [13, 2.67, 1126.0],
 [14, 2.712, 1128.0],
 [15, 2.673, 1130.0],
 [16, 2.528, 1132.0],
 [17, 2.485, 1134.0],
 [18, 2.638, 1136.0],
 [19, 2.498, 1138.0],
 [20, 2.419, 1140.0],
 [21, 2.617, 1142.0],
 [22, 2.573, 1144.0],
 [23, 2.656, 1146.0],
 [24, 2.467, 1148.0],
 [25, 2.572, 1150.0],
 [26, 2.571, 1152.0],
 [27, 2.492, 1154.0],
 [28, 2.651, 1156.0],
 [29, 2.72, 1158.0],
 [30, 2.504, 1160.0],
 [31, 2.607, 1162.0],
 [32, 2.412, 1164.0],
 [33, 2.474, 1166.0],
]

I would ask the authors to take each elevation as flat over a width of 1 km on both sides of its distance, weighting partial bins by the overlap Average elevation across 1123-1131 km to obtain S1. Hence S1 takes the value 2.65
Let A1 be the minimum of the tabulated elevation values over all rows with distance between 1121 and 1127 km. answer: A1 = 2.512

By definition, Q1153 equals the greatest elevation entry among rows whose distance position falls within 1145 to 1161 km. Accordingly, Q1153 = 2.72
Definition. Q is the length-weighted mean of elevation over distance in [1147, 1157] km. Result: 2.55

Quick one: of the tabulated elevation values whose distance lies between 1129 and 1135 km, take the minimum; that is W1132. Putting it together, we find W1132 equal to 2.485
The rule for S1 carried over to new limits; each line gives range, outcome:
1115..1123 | 2.68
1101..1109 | 2.59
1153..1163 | 2.59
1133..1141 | 2.51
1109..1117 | 2.64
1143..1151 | 2.57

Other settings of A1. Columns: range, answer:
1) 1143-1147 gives 2.573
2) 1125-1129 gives 2.67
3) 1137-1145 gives 2.419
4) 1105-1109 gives 2.562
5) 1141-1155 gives 2.467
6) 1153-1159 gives 2.492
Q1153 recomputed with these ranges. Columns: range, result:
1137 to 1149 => 2.656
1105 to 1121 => 2.855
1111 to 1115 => 2.657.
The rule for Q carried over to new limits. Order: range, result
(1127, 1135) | 2.6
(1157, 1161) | 2.61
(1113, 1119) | 2.62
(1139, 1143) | 2.52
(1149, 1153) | 2.57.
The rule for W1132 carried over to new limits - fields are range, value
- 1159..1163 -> 2.504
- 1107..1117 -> 2.534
